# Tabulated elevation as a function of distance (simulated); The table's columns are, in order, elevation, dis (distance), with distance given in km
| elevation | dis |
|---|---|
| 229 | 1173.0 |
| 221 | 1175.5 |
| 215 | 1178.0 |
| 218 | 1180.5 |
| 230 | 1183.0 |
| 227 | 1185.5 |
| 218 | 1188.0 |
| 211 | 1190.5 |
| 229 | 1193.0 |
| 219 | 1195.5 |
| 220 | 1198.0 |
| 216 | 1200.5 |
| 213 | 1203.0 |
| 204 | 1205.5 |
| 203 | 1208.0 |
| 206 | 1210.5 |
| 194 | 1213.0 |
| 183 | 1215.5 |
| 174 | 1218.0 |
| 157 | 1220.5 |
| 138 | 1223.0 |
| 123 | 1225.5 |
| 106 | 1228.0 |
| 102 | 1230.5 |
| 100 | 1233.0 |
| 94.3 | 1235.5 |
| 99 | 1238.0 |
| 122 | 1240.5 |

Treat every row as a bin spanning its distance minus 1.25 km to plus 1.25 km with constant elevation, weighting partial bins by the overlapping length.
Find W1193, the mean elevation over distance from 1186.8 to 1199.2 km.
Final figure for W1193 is 219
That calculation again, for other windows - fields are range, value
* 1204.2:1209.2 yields 204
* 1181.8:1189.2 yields 225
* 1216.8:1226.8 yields 148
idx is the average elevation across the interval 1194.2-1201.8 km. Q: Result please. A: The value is 218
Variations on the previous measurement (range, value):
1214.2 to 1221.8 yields 171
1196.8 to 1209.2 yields 211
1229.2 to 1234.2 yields 101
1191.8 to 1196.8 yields 224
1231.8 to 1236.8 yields 97.1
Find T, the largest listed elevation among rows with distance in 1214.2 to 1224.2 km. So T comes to 183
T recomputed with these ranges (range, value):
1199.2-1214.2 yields 216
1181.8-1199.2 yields 230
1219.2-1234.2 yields 157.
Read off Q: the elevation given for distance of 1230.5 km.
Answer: 102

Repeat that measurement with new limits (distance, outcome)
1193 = 229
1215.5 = 183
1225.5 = 123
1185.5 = 227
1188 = 218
